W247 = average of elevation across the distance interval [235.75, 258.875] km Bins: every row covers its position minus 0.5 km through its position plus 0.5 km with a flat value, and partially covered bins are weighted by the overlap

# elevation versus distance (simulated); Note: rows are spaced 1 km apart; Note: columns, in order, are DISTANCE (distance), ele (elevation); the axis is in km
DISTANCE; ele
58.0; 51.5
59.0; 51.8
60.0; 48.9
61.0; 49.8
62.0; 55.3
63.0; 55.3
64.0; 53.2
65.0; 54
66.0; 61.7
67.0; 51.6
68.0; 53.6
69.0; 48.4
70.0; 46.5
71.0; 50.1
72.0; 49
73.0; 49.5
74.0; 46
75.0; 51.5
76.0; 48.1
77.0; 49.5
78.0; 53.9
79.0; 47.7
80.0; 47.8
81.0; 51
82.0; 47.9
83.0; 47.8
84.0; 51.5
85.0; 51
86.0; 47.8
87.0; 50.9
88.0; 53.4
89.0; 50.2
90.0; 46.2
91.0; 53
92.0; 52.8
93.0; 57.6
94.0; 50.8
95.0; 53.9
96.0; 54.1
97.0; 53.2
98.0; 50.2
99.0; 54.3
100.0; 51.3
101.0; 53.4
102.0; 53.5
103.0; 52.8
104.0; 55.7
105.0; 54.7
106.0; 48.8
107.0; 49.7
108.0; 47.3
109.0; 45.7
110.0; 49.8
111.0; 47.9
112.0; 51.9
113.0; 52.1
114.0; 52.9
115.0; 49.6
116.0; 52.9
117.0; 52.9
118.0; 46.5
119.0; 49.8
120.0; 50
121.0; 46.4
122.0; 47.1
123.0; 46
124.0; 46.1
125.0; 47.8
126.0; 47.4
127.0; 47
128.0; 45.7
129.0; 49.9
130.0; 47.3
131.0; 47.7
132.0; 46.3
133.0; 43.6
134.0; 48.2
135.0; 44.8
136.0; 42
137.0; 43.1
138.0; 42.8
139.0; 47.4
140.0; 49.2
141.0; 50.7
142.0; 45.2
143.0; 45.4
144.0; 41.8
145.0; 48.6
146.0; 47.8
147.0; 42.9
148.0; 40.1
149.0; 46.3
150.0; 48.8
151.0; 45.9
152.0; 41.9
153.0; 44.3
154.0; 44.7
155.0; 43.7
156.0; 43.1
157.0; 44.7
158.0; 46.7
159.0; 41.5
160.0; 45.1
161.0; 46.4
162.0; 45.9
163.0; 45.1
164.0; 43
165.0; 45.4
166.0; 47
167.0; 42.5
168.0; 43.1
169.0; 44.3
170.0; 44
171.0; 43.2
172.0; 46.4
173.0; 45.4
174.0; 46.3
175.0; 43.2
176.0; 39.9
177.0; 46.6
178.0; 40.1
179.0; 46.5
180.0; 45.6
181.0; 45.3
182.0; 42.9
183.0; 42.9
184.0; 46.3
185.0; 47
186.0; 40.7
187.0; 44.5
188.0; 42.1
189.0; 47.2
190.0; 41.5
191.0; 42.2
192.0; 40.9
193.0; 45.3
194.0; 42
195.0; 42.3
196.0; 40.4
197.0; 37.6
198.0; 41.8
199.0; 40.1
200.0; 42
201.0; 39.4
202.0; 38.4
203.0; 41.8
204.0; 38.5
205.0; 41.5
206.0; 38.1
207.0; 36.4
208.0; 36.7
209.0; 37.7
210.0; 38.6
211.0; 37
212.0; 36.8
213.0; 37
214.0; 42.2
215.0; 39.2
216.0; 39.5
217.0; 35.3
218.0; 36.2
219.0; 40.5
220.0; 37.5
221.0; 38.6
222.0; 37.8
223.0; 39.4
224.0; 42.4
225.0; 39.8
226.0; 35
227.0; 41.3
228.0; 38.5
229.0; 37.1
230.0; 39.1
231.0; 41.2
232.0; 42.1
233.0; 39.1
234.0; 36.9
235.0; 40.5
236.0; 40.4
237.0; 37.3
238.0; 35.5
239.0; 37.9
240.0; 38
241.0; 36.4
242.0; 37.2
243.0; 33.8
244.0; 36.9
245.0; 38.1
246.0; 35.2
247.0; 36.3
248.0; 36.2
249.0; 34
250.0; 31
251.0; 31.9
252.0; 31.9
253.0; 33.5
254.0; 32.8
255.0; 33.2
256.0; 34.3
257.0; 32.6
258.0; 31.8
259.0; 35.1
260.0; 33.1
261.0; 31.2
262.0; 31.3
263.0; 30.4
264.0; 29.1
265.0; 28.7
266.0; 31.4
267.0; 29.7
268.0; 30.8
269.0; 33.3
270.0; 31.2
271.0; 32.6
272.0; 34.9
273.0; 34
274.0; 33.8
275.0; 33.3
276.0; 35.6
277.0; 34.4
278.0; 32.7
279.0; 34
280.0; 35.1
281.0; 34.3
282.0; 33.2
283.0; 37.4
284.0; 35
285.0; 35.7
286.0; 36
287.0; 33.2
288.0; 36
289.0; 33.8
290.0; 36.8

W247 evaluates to 35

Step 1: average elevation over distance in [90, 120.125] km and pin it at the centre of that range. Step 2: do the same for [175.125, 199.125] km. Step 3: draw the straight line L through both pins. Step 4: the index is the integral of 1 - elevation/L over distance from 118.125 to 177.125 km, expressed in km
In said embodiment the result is 2.1 km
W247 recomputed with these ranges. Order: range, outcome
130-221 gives 43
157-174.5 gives 44.8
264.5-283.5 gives 33.2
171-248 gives 40.2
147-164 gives 44.5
